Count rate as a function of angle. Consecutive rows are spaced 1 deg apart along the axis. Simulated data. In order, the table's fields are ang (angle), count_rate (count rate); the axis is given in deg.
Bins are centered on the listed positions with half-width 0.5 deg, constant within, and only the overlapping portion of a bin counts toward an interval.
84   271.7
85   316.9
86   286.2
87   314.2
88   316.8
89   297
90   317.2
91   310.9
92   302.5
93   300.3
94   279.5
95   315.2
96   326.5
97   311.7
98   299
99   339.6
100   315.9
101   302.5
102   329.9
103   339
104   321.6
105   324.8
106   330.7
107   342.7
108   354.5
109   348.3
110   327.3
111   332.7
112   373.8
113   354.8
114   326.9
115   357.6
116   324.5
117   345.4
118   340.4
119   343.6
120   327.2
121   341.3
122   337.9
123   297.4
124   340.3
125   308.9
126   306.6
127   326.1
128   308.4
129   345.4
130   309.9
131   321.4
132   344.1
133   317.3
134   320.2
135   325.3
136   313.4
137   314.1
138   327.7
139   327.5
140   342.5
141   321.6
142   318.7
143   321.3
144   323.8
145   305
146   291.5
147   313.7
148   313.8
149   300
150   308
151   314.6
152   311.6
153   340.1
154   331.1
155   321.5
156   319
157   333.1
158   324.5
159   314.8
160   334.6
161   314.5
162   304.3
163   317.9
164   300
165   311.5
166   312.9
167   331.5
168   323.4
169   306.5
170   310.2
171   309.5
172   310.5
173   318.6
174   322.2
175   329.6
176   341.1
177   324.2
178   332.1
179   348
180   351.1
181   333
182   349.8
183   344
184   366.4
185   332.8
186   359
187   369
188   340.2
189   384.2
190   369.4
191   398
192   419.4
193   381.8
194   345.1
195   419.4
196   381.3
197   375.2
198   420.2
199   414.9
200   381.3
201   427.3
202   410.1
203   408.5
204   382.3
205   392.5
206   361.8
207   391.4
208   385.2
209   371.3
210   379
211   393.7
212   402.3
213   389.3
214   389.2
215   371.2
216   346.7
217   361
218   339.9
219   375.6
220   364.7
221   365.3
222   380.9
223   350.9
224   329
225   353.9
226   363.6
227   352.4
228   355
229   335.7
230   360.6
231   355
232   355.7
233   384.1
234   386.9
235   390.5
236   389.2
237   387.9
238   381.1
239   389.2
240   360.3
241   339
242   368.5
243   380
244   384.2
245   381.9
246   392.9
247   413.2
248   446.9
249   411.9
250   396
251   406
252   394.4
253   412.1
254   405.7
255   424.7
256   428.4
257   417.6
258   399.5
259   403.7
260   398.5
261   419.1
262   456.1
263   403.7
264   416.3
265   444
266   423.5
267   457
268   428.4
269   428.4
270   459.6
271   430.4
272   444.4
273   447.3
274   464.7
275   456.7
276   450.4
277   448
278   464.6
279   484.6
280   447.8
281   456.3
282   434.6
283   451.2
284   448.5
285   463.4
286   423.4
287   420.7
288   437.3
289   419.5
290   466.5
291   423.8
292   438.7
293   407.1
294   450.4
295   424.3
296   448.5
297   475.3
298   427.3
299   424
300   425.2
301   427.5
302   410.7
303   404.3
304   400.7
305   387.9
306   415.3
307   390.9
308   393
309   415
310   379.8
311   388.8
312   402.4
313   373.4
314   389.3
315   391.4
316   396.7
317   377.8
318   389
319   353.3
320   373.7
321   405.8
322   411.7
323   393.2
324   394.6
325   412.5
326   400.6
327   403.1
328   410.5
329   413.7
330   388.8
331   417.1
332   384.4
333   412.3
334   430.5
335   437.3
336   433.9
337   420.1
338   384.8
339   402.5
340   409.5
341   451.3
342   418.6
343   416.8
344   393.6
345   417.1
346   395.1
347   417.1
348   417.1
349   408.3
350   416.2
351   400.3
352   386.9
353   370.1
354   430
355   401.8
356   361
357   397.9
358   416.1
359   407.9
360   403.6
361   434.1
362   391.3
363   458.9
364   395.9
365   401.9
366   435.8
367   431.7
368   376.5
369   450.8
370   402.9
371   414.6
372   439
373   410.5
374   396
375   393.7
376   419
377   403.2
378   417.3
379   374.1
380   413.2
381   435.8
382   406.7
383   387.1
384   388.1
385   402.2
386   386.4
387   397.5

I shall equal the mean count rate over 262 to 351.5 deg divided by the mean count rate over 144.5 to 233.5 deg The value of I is 1.2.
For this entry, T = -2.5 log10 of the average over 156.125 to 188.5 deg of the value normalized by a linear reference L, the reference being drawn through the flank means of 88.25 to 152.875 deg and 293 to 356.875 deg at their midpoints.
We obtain 0.05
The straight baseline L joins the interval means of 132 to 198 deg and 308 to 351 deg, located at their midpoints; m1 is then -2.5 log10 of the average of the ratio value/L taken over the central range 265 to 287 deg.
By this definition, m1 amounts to -0.18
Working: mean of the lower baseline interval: 334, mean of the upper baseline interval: 403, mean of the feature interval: 448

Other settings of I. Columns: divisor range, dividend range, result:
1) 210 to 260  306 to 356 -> 1.06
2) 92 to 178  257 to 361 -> 1.29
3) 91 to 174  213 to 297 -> 1.26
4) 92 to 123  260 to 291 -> 1.34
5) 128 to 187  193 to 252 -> 1.17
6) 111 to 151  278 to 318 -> 1.30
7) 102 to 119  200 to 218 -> 1.13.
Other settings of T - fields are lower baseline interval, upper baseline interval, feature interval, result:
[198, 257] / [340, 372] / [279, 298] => -0.12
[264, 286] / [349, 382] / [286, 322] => 0.06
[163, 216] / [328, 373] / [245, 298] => -0.12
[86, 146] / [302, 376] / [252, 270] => -0.12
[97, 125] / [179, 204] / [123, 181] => 0.11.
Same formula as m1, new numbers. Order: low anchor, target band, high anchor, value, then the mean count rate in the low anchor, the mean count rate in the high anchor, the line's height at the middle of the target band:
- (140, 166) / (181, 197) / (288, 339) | -0.10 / 317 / 409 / 338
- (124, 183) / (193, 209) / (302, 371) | -0.15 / 321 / 404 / 343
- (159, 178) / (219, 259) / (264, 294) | 0.05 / 318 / 443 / 398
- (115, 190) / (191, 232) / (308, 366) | -0.08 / 326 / 404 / 351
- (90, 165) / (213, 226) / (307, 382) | -0.01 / 323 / 405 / 358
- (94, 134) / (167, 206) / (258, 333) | 0.01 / 329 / 421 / 366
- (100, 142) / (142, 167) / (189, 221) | 0.12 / 330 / 385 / 352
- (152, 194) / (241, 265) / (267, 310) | -0.01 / 336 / 435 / 404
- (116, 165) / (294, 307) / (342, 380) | -0.10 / 321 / 408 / 385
